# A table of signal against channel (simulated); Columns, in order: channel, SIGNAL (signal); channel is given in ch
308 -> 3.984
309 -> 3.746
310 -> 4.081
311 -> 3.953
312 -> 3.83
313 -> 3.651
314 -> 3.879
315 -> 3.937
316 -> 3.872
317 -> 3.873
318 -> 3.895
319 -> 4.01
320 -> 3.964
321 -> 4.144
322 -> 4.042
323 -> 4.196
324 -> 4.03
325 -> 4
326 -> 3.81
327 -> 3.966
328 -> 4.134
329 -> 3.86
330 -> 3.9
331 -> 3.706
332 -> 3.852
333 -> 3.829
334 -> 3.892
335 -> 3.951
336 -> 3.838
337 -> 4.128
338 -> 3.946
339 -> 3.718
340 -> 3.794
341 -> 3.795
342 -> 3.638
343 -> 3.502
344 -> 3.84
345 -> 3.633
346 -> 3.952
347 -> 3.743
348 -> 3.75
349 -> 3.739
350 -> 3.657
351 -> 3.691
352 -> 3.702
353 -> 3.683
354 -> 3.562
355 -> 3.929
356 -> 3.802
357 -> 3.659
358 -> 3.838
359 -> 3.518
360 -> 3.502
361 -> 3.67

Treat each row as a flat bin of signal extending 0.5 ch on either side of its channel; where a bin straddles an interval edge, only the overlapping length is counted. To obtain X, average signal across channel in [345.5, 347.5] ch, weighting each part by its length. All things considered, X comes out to 3.85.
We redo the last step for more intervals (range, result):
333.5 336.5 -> 3.89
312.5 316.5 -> 3.83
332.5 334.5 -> 3.86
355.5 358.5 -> 3.77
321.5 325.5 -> 4.07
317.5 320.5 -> 3.96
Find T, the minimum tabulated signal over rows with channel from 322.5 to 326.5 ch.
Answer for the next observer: 3.81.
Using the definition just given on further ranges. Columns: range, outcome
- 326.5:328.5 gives 3.966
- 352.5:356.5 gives 3.562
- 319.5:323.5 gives 3.964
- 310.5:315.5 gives 3.651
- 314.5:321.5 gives 3.872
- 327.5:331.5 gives 3.706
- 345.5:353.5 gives 3.657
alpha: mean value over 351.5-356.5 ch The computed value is 3.74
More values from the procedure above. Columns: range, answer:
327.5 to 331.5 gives 3.9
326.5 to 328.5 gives 4.05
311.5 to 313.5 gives 3.74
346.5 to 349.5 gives 3.74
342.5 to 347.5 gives 3.73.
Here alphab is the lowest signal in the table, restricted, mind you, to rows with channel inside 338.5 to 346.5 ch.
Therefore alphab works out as 3.502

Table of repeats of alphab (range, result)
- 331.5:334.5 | 3.829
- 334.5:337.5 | 3.838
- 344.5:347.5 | 3.633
